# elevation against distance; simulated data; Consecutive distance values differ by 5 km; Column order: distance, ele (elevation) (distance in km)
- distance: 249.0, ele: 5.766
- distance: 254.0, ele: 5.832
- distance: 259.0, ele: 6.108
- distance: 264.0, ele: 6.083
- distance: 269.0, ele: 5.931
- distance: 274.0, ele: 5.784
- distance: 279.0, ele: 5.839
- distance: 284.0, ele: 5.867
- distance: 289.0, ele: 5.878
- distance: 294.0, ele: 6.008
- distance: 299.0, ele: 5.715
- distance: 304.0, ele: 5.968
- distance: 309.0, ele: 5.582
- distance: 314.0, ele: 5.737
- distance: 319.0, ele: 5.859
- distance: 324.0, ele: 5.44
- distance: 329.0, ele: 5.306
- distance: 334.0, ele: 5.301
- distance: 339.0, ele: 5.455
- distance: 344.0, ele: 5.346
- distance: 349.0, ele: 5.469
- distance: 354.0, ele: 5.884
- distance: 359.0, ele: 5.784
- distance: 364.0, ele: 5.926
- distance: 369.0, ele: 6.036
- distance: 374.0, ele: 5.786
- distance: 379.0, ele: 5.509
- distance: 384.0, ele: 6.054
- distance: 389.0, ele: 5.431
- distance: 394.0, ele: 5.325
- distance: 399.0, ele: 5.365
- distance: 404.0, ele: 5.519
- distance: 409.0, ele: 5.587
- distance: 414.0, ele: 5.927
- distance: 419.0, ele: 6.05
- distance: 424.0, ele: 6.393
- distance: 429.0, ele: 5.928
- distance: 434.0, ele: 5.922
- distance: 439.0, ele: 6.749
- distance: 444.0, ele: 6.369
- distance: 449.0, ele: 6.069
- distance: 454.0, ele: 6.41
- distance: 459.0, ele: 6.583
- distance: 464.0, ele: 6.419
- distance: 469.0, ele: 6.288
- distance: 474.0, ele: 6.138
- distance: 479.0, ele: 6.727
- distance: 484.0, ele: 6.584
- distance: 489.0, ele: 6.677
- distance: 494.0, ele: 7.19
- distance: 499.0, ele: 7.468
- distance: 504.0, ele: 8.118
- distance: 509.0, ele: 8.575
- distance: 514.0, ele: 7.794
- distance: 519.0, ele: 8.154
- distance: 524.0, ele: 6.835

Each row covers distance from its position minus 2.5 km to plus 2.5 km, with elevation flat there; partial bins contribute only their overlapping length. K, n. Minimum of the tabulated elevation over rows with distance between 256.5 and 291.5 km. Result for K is 5.784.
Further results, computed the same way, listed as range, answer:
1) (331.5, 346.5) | 5.301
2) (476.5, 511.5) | 6.584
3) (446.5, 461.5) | 6.069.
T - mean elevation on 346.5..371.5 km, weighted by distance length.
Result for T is 5.82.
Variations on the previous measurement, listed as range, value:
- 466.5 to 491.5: 6.48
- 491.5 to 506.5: 7.59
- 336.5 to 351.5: 5.42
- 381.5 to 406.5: 5.54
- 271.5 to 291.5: 5.84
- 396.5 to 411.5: 5.49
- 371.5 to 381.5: 5.65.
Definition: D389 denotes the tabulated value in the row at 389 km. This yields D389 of 5.431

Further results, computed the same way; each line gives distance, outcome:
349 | 5.469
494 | 7.19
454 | 6.41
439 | 6.749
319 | 5.859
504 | 8.118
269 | 5.931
